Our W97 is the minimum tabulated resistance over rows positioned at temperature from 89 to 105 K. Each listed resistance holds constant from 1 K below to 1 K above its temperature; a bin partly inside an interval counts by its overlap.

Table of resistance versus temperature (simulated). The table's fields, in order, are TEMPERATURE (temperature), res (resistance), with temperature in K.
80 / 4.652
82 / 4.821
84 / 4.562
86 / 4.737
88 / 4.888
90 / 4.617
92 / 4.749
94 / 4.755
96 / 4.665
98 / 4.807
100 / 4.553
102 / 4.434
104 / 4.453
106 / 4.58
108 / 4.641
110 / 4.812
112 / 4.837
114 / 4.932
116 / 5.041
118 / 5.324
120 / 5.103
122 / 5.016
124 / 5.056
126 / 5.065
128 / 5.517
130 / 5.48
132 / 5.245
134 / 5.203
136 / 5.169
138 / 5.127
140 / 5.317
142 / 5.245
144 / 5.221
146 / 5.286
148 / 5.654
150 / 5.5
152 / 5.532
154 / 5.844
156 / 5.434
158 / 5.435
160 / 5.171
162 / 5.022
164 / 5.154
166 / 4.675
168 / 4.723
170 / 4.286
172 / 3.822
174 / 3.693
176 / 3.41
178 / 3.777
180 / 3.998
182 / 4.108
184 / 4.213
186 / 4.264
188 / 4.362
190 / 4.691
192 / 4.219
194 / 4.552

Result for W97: 4.434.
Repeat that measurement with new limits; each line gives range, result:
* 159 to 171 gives 4.286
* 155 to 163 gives 5.022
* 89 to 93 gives 4.617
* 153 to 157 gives 5.434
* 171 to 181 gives 3.41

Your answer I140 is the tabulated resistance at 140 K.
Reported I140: 5.317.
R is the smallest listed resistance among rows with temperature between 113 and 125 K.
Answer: 4.932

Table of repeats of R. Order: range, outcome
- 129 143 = 5.127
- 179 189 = 3.998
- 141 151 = 5.221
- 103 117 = 4.453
